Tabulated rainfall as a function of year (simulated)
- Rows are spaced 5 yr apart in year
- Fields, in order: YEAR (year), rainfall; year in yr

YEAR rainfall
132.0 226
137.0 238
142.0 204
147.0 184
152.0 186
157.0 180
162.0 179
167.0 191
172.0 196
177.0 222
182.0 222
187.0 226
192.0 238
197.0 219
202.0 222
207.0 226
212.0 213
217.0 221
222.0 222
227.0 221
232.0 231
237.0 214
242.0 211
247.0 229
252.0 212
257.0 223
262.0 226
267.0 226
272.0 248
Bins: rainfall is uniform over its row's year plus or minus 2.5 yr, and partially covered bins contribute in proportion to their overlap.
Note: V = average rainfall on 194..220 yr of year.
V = 221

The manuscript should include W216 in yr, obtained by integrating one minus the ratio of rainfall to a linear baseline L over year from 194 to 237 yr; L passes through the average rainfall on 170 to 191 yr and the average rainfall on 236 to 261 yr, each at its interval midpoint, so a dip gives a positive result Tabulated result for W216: -0.61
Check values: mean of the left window 219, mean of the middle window 222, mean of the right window 219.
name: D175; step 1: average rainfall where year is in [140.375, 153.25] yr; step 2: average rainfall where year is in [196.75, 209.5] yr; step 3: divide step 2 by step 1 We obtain 1.17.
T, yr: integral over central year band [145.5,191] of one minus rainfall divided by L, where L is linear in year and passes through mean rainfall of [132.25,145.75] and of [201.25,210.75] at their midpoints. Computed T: 4.2 yr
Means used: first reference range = 218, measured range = 200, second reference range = 223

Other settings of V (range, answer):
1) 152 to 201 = 207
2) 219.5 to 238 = 223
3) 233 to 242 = 216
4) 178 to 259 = 222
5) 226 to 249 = 221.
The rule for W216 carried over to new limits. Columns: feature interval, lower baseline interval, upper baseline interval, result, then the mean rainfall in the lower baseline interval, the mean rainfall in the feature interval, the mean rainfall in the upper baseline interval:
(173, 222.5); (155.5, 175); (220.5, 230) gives -3.94 yr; 188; 222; 222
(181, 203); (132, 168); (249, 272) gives -1.95 yr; 197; 226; 225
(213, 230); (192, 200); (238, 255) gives 0.02 yr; 225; 221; 217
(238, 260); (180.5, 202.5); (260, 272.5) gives 1.09 yr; 226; 219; 231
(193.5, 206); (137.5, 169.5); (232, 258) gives -1.08 yr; 190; 223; 219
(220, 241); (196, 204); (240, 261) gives -0.12 yr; 221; 221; 219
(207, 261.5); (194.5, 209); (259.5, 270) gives 1.09 yr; 222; 220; 227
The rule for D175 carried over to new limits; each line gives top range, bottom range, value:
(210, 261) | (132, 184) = 1.09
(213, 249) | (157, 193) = 1.07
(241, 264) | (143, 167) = 1.20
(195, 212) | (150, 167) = 1.21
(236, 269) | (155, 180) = 1.13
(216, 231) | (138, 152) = 1.13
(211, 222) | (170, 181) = 1.03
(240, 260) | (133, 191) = 1.07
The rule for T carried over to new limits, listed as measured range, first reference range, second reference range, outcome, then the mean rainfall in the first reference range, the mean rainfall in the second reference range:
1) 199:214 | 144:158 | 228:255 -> -1.1 yr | 184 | 220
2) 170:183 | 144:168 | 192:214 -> -0.8 yr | 184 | 222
